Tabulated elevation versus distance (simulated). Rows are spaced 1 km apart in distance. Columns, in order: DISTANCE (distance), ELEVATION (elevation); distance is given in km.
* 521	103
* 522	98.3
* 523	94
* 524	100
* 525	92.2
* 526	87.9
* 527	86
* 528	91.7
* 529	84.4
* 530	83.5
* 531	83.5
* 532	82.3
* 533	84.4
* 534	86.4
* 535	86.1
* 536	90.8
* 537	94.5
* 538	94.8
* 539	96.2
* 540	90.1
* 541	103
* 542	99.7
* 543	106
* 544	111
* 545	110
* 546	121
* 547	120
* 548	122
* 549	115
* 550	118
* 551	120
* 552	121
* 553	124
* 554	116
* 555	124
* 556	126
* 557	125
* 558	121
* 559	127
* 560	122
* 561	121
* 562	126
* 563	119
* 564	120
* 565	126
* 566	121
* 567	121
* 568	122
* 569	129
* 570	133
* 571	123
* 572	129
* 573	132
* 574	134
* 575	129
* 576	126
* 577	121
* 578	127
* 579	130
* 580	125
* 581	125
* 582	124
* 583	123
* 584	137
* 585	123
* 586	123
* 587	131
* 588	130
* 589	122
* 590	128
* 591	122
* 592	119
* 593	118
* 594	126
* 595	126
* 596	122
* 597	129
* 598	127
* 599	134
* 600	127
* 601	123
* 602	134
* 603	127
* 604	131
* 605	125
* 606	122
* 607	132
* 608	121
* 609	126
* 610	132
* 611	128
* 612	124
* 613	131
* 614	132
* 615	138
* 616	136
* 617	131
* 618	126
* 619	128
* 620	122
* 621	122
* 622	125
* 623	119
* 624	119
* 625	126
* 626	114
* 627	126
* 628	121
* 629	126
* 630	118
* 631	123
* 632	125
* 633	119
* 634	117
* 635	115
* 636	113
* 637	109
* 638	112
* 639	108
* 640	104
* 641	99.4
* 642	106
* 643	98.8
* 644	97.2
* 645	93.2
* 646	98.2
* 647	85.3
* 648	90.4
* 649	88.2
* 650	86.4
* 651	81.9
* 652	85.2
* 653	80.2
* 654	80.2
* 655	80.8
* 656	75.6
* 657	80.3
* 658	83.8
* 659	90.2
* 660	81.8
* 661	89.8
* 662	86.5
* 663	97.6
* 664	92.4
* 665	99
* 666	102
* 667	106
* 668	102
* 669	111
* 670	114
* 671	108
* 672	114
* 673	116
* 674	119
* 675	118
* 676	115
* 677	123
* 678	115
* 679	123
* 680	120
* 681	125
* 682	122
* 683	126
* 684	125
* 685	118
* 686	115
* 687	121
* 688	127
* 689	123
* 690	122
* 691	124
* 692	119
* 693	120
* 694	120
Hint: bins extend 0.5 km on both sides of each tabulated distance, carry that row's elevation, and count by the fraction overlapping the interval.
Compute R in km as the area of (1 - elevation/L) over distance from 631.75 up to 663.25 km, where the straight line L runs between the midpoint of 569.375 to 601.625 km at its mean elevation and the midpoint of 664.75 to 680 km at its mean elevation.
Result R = 5.81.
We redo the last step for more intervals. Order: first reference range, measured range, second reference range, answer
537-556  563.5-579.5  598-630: -1.3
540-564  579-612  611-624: -0.6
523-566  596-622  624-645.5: -4.0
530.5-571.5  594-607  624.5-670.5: -2.6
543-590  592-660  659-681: 0.6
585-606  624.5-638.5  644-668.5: -2.0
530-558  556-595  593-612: -2.7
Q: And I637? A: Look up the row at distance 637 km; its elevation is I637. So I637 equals 109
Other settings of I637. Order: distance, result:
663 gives 97.6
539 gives 96.2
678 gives 115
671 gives 108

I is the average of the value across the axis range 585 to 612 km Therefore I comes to 126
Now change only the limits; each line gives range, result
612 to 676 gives 107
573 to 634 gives 126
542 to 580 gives 122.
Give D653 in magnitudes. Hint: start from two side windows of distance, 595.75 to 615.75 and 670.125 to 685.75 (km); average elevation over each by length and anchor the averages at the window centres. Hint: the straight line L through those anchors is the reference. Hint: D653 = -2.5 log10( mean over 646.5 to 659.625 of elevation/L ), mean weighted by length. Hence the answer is 0.41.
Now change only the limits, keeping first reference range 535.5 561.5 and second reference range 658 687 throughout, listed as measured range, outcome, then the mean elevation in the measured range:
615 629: -0.127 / 125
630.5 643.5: -0.009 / 111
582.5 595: -0.122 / 125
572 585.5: -0.138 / 127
